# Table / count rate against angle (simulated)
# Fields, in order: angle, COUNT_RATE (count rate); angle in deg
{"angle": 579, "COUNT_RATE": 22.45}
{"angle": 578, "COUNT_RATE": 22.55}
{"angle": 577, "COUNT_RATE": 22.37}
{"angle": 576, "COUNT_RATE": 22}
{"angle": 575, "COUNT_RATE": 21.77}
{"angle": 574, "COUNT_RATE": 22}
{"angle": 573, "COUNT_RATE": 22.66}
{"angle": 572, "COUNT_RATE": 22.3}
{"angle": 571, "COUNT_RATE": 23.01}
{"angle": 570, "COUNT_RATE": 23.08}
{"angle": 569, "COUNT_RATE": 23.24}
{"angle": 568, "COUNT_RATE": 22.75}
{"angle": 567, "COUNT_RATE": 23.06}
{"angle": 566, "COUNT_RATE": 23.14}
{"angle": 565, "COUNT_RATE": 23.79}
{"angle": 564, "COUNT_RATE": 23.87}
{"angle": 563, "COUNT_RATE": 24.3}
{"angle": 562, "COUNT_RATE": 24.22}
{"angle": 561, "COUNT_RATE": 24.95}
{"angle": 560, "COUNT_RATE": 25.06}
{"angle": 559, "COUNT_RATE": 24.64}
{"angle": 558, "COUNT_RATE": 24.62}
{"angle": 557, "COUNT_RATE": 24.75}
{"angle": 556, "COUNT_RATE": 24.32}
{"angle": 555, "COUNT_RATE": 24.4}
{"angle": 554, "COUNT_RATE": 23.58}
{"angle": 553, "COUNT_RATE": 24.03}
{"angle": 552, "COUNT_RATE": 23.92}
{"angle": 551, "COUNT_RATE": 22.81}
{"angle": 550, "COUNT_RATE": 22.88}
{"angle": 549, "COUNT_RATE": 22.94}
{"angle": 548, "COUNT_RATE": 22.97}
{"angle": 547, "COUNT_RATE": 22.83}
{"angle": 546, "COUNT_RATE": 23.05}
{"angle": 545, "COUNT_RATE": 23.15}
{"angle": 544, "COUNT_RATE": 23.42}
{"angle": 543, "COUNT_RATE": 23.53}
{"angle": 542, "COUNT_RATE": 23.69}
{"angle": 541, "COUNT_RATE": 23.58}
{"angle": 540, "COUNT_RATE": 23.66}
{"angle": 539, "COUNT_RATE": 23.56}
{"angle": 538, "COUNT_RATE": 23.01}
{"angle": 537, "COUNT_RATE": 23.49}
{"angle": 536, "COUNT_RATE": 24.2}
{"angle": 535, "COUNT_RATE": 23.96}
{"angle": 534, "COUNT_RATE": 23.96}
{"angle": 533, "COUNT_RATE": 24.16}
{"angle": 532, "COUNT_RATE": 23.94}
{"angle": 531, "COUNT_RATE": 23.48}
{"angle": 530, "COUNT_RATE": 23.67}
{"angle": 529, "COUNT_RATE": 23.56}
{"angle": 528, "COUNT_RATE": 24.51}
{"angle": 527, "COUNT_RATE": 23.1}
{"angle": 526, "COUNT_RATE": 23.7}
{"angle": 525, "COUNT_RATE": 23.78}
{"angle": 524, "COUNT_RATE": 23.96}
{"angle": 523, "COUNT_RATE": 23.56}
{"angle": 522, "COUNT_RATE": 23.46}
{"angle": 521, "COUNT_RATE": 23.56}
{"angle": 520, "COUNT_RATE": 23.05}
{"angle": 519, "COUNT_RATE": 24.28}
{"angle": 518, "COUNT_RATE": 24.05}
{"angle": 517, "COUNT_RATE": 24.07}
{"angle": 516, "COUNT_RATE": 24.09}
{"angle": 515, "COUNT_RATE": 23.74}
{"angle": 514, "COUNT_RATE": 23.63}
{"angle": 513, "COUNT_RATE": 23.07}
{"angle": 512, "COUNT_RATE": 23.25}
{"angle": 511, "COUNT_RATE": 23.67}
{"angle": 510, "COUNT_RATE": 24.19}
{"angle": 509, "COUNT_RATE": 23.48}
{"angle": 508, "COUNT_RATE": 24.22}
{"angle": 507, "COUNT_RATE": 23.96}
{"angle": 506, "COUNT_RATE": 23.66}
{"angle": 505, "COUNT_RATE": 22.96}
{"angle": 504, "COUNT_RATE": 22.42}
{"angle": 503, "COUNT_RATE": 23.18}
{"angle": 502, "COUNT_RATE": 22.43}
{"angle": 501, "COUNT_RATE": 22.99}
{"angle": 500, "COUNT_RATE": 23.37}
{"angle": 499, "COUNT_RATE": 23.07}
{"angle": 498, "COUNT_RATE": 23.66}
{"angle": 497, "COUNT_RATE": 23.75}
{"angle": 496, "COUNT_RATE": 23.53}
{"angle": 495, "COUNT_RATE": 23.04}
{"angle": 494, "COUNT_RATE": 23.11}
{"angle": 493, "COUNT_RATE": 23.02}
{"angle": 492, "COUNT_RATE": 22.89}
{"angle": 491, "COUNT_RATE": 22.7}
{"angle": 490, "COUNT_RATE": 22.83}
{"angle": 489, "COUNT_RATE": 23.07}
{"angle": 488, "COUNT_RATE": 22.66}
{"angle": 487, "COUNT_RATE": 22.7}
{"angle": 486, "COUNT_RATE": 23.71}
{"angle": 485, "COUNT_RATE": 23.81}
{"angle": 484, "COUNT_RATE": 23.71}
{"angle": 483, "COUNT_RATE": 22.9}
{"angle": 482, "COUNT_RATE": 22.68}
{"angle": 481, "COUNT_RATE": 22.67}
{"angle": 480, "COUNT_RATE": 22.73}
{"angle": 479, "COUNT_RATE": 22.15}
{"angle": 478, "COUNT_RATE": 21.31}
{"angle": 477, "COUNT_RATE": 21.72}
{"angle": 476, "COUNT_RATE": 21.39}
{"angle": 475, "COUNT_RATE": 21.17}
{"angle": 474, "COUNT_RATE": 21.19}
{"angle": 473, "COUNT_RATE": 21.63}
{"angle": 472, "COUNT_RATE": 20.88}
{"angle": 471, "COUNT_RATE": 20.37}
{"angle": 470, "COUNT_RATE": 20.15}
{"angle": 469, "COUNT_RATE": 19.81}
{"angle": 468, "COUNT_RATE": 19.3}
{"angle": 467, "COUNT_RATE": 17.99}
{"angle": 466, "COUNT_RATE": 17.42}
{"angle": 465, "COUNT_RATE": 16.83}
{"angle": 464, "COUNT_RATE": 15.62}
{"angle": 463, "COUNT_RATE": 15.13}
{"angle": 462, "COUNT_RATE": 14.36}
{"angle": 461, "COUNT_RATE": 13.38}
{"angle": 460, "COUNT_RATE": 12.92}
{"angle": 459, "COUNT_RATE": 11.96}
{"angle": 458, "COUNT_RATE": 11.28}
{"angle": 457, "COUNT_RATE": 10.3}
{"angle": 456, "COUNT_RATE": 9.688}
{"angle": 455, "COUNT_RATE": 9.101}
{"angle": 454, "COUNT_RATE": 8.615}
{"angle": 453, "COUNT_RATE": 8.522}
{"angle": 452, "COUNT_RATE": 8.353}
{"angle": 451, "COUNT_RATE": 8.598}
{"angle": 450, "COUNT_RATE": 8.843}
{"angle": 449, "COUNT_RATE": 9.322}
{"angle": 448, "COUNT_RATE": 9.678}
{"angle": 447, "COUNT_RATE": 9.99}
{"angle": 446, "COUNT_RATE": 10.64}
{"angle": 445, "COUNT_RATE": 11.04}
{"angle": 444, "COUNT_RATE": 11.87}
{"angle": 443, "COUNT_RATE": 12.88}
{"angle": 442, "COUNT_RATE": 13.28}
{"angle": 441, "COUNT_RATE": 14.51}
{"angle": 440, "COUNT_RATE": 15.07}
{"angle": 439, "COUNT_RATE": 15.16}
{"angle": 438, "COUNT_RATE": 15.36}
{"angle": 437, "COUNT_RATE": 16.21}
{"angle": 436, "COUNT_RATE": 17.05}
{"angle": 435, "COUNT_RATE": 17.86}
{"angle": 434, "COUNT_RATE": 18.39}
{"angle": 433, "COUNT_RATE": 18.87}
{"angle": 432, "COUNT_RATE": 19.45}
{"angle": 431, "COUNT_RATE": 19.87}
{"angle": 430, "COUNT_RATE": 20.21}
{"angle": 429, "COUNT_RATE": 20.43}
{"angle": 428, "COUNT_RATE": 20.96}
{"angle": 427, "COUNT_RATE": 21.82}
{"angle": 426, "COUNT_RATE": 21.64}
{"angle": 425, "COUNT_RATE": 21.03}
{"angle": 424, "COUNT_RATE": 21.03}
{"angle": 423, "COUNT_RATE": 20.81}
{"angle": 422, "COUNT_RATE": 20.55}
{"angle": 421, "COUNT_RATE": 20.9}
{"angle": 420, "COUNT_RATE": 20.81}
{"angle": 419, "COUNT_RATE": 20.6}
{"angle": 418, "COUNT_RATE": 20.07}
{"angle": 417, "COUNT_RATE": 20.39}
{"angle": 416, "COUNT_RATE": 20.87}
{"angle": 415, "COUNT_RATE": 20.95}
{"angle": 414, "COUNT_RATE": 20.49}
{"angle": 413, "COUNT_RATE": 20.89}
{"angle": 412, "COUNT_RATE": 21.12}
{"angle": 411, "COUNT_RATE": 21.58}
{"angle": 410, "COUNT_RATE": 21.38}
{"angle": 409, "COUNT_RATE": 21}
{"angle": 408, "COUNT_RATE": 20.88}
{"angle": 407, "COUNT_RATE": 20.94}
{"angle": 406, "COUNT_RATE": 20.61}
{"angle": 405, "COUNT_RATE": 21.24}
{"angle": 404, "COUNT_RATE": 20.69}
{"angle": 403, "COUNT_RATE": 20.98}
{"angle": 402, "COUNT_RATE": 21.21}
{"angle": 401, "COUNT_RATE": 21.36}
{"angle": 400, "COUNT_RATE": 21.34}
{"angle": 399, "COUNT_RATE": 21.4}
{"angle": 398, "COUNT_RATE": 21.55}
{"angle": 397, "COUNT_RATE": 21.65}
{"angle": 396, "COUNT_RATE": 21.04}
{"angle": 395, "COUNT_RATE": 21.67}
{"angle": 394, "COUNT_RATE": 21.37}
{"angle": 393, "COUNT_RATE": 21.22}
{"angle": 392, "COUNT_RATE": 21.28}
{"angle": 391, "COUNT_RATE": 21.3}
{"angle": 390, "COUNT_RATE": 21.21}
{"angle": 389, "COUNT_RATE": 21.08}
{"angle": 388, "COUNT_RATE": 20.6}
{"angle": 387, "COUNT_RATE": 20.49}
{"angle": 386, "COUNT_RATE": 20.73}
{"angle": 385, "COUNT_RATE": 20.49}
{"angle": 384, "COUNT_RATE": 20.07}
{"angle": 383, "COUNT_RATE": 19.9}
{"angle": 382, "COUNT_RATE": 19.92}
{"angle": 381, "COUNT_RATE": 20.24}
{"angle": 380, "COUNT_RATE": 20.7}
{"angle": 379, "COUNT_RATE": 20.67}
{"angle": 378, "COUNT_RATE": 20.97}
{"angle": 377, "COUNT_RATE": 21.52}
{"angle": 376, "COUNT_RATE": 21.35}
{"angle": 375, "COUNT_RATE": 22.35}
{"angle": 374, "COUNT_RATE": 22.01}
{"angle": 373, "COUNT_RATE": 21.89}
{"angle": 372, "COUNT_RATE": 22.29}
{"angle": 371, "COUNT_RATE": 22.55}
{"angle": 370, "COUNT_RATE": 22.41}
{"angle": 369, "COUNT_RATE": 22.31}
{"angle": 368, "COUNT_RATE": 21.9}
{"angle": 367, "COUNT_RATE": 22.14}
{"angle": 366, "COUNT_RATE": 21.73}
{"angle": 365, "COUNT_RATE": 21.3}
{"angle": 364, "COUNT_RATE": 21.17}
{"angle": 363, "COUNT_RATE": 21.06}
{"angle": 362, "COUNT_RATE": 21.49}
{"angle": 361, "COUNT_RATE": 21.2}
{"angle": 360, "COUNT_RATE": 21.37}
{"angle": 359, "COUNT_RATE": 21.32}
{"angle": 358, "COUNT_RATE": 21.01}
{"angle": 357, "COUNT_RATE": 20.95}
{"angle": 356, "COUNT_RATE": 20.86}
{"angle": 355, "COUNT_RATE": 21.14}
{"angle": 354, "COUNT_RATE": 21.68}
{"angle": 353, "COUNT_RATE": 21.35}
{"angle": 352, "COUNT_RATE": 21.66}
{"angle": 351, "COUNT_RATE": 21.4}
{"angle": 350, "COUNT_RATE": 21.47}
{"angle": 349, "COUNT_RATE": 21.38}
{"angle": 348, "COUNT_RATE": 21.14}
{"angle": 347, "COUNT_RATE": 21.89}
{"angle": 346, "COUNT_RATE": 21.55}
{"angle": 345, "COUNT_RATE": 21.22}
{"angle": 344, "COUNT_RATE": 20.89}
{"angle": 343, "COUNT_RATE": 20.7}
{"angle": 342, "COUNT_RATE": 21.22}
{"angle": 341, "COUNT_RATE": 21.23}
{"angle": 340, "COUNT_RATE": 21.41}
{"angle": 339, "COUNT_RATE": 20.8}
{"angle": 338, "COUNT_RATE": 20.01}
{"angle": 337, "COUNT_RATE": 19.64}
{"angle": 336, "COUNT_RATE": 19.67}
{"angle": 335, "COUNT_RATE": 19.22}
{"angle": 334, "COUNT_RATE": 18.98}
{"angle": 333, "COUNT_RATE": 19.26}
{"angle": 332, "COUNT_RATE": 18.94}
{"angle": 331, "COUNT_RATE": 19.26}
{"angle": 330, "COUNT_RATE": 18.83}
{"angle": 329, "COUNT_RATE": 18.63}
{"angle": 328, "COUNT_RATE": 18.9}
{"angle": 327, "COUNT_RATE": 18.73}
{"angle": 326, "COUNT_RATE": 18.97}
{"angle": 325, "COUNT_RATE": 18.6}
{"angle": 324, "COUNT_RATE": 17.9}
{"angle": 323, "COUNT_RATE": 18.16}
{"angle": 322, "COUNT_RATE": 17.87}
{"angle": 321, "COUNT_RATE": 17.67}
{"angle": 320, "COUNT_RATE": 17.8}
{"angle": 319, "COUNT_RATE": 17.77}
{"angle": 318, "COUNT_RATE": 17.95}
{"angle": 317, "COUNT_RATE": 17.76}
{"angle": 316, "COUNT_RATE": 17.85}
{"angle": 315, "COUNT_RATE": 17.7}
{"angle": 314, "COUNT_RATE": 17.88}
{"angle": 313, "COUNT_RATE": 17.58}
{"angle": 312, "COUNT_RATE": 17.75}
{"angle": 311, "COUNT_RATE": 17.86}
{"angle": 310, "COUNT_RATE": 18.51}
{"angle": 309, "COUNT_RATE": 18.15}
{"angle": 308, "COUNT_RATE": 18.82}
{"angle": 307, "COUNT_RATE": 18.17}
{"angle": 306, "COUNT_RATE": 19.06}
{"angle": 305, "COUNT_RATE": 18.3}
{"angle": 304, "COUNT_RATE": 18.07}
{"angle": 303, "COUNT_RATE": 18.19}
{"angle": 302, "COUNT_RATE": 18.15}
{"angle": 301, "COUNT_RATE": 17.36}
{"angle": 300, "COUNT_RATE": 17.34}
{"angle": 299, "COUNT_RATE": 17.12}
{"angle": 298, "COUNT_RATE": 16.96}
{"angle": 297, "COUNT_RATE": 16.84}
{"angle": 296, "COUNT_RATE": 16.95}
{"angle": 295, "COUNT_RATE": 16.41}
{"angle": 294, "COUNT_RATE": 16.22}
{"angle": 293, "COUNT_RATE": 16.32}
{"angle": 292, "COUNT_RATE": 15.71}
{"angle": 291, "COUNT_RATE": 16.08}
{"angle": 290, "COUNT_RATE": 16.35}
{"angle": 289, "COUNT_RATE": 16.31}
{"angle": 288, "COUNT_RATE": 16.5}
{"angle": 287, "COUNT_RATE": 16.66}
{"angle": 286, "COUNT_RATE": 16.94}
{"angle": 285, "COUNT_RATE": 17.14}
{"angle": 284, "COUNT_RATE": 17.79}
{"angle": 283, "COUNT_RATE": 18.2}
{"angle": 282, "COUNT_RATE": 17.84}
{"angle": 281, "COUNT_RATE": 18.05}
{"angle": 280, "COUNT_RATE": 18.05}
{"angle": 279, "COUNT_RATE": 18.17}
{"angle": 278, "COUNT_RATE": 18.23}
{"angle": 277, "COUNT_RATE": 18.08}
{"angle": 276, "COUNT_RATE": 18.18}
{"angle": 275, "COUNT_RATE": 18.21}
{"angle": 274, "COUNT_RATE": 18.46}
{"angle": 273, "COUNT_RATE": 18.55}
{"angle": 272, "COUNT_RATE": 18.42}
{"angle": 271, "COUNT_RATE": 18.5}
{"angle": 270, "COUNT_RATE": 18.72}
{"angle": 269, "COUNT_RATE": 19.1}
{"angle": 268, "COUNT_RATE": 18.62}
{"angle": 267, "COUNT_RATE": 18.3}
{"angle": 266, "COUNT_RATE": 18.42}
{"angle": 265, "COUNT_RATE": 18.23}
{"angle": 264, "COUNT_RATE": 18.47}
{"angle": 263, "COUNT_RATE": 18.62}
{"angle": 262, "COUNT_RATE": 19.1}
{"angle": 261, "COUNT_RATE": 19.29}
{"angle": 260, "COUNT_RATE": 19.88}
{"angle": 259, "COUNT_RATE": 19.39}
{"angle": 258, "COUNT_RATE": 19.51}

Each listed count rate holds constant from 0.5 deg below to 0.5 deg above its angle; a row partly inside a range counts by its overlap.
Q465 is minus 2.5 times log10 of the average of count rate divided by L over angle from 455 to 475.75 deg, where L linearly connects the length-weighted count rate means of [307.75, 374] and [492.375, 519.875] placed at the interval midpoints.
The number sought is 0.35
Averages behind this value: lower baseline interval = 20.1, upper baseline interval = 23.5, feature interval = 16.4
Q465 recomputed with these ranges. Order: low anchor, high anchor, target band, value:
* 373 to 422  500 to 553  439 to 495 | 0.301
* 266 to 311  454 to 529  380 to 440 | -0.033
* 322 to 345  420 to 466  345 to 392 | -0.178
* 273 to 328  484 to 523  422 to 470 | 0.397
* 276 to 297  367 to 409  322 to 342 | -0.021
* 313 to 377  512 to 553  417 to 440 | 0.123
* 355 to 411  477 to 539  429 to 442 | 0.267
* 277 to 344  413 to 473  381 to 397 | -0.222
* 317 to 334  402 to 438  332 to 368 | -0.111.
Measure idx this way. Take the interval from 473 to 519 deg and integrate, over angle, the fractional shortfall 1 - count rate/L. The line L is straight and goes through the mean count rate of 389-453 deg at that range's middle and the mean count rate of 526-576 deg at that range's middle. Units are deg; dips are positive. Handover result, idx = -3.6 deg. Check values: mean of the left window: 18.4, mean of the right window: 23.5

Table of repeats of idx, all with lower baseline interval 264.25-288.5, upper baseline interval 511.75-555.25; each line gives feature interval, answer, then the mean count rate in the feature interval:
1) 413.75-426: 0.2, 20.8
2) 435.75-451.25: 6.6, 12.5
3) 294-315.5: 1.1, 17.7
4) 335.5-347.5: -0.9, 20.9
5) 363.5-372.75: -0.9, 22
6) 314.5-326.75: 0.6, 18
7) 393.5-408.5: -0.3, 21.2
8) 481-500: -0.4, 23.2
